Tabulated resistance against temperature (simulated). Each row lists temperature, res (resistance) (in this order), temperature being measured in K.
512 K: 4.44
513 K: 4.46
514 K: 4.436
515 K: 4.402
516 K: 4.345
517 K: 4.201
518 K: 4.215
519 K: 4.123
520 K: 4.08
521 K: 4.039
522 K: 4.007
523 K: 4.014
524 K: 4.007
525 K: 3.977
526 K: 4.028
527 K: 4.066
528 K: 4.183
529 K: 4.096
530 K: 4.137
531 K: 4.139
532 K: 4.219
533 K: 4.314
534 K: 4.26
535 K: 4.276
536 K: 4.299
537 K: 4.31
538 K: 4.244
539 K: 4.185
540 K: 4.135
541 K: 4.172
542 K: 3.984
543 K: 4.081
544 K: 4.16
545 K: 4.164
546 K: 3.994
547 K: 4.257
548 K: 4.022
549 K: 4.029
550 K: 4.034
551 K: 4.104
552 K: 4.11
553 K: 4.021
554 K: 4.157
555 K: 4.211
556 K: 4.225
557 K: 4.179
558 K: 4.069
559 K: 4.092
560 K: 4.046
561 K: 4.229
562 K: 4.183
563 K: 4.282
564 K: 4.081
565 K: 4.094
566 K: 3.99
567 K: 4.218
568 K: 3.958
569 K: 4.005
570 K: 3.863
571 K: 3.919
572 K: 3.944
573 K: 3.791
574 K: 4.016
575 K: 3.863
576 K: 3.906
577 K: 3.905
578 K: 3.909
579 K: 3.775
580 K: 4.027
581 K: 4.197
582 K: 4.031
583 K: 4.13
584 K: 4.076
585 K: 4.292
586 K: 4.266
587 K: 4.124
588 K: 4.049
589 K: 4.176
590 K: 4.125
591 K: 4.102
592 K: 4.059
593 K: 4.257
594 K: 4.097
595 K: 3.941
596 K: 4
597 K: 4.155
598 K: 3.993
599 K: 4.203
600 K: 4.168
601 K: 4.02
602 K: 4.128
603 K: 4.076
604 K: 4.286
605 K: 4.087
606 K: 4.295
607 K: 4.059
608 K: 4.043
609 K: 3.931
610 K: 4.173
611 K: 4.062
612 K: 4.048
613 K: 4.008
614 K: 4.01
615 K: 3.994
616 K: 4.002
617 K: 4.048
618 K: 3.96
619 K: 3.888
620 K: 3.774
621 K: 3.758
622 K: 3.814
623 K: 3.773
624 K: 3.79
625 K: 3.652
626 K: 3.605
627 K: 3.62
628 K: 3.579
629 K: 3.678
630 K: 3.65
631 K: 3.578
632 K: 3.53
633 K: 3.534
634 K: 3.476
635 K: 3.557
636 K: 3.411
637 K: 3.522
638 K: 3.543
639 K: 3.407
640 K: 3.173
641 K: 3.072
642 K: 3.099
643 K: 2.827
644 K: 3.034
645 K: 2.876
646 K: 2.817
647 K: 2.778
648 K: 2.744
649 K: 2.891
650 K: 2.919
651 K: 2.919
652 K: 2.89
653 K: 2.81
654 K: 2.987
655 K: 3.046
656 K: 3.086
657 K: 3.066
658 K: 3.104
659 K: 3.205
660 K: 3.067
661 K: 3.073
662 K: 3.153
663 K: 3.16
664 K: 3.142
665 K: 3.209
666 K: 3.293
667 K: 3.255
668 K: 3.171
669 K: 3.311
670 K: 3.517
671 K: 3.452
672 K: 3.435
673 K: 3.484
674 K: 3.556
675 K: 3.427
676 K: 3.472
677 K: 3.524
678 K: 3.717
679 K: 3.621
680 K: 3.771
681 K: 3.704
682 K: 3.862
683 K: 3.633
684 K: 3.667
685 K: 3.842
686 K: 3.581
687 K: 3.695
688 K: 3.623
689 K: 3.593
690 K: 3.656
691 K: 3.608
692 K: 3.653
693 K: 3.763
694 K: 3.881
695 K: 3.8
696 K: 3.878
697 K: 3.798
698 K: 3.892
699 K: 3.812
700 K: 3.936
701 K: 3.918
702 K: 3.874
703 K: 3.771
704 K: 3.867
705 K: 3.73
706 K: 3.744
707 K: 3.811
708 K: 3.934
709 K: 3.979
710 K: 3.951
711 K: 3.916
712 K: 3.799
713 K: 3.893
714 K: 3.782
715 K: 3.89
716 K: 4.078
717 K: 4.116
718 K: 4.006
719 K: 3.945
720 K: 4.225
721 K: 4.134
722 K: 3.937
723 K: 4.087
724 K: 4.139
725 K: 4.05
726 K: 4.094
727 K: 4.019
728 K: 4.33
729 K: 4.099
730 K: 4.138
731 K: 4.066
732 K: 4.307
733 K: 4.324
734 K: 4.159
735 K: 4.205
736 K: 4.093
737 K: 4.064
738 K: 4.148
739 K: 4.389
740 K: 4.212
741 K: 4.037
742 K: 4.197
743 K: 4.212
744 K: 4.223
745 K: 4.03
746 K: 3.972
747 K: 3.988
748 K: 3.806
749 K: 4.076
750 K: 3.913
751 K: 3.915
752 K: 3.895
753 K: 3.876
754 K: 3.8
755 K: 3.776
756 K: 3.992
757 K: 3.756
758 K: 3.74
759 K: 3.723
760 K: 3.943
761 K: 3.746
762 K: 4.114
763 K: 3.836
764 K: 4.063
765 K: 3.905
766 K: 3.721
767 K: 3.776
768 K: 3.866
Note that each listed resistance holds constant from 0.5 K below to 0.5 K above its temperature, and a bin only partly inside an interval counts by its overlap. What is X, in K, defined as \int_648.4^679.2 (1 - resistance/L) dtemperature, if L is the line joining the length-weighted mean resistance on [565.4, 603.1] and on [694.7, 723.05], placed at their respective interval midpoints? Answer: 5.8 K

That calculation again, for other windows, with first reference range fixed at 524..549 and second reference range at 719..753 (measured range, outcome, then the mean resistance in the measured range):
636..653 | 4.5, 3.04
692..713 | 1.3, 3.85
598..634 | 2.0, 3.9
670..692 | 2.7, 3.61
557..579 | 0.7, 4.02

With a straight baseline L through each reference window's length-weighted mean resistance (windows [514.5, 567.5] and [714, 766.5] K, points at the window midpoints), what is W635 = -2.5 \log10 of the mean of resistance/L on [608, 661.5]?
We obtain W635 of 0.19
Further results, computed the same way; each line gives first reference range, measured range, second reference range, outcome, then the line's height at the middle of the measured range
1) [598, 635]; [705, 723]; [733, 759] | 0.01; 3.99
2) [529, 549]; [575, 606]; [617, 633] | -0.05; 3.9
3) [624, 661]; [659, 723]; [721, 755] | -0.01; 3.66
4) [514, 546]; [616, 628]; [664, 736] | 0.05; 3.97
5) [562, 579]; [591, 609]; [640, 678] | -0.11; 3.7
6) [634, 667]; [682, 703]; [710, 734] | -0.03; 3.66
